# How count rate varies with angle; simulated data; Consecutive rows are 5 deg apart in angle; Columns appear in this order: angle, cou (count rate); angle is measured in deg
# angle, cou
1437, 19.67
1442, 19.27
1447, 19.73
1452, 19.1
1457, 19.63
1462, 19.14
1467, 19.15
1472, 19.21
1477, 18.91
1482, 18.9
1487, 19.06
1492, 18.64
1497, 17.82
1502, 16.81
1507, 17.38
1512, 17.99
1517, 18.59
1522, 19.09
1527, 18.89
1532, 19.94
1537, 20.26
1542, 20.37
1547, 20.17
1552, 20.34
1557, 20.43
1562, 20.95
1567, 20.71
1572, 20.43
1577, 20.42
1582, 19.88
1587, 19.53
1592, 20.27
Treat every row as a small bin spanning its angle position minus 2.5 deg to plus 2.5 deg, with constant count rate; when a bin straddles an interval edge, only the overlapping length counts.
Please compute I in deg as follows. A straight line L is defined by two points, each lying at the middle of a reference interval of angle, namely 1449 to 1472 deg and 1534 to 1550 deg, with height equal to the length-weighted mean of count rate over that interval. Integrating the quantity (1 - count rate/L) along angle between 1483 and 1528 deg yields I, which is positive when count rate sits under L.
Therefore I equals 3.5 deg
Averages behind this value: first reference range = 19.3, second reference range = 20.3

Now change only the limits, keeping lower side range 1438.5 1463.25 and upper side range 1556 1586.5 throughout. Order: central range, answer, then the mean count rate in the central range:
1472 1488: 0.53 deg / 19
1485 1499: 0.87 deg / 18.5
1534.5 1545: -0.08 deg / 20.3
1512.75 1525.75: 0.81 deg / 18.7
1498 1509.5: 1.54 deg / 17.2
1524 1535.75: 0.34 deg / 19.5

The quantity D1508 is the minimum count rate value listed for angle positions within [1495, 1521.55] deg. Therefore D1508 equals 16.81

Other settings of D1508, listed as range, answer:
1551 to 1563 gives 20.34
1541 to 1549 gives 20.17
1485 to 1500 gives 17.82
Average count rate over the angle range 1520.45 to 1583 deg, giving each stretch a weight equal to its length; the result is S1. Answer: 20.2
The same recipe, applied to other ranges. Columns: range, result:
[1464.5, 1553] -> 19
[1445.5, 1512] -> 18.7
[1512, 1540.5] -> 19.3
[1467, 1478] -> 19.1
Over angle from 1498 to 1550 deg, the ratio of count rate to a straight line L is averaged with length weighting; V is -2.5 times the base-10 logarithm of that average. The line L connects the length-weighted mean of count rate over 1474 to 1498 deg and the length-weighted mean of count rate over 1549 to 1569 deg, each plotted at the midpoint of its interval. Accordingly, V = 0.044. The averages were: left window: 18.7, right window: 20.6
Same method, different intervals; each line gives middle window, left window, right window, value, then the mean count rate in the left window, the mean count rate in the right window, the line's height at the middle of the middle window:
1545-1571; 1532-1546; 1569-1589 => -0.019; 20.2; 20.1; 20.2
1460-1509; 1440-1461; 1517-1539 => 0.052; 19.4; 19.4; 19.4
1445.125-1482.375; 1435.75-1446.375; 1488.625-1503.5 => -0.023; 19.5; 17.9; 18.8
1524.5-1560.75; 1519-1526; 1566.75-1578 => -0.026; 19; 20.5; 19.6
